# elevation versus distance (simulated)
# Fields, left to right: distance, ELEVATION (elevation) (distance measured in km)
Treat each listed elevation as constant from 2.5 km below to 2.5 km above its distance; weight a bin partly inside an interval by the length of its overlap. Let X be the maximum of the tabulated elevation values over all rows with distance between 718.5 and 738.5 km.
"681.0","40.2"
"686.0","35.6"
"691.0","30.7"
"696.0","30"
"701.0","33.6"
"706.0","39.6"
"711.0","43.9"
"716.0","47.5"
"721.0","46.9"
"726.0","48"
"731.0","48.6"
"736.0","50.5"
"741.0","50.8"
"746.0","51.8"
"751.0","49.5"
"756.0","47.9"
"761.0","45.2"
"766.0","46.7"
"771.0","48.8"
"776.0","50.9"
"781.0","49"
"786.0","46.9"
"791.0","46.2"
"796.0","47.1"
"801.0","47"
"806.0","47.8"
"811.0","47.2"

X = 50.5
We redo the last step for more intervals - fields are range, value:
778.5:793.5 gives 49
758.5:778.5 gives 50.9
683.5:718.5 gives 47.5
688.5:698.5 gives 30.7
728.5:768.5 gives 51.8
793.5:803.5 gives 47.1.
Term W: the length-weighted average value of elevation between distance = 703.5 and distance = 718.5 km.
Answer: 43.7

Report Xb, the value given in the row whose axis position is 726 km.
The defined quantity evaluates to 48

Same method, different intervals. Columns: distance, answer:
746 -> 51.8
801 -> 47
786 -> 46.9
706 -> 39.6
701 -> 33.6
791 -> 46.2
